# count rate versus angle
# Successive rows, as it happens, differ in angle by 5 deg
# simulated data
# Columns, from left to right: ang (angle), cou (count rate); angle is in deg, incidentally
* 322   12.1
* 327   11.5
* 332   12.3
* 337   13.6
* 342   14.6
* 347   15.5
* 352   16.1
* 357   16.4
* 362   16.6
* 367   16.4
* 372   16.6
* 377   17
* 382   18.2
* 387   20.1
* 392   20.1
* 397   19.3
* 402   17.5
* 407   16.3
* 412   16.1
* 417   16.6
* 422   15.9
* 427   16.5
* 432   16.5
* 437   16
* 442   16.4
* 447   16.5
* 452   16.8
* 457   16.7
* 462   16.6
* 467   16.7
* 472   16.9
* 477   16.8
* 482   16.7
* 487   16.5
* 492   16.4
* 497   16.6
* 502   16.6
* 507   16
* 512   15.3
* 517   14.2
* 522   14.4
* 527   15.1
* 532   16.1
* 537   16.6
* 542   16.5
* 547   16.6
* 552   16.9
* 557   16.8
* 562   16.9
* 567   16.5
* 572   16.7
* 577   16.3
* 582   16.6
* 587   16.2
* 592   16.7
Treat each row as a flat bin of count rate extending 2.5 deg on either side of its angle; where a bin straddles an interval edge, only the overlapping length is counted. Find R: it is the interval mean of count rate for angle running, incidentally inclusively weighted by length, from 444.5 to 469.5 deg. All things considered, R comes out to 16.7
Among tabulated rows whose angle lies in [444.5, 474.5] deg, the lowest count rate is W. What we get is 16.5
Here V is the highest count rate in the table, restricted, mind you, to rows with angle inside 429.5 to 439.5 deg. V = 16.5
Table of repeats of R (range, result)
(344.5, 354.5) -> 15.8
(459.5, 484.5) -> 16.7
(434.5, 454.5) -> 16.4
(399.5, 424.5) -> 16.5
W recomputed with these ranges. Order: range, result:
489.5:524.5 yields 14.2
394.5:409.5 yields 16.3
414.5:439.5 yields 15.9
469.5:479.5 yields 16.8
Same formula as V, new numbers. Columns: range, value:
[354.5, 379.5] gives 17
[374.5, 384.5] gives 18.2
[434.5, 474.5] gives 16.9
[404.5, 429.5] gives 16.6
